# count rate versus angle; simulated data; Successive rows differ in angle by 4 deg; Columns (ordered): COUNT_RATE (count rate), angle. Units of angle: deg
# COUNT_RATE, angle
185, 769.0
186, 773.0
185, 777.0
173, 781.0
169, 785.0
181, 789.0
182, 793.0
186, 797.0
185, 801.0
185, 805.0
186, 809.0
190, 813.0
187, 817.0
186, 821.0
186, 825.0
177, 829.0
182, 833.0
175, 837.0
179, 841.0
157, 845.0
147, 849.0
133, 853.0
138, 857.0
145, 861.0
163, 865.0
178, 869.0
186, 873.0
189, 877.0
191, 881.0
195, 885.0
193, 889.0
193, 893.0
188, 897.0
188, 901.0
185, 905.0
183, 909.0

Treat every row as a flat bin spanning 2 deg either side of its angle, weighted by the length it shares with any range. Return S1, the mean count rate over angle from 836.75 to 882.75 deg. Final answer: 165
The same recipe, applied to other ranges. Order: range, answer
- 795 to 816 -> 186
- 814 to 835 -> 184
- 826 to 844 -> 178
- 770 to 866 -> 174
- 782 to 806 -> 181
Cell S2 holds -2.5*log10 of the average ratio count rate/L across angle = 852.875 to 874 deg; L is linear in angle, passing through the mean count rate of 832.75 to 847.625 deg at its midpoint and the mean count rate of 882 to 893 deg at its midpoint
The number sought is 0.16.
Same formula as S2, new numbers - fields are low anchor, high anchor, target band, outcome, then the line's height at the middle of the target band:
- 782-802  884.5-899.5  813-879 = 0.10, 186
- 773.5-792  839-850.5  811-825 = -0.11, 169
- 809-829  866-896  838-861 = 0.23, 187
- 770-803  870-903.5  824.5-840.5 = 0.03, 185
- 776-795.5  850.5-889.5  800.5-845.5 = -0.05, 174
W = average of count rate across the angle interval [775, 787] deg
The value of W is 176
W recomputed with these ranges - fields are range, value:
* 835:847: 170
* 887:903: 190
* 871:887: 190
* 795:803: 186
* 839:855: 154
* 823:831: 182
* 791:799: 184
